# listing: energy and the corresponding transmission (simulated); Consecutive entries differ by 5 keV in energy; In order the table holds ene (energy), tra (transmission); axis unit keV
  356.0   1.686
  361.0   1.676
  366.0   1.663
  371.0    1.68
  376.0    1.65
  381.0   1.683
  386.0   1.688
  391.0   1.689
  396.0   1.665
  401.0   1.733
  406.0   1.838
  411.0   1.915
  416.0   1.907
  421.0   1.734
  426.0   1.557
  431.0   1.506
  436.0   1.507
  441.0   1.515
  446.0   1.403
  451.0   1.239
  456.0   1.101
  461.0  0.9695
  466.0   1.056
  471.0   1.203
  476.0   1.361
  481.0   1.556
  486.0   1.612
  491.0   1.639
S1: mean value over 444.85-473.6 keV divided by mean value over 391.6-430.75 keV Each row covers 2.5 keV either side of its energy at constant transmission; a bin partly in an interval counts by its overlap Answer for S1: 0.66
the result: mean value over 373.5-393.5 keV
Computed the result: 1.68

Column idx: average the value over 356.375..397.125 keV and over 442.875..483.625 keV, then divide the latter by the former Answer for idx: 0.74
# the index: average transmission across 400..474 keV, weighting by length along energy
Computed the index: 1.47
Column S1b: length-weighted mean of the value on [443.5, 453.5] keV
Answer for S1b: 1.32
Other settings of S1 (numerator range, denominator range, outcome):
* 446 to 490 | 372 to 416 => 0.74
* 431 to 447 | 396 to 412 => 0.83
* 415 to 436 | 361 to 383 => 0.98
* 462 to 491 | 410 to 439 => 0.81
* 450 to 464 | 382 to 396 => 0.65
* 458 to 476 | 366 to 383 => 0.67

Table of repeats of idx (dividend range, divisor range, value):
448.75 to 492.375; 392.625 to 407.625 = 0.75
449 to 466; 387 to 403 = 0.64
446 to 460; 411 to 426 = 0.66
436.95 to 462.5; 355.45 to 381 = 0.76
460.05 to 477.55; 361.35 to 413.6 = 0.67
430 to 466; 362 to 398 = 0.77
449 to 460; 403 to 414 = 0.61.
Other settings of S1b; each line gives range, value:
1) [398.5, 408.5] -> 1.79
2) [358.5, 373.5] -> 1.67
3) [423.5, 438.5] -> 1.52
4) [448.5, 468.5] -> 1.09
